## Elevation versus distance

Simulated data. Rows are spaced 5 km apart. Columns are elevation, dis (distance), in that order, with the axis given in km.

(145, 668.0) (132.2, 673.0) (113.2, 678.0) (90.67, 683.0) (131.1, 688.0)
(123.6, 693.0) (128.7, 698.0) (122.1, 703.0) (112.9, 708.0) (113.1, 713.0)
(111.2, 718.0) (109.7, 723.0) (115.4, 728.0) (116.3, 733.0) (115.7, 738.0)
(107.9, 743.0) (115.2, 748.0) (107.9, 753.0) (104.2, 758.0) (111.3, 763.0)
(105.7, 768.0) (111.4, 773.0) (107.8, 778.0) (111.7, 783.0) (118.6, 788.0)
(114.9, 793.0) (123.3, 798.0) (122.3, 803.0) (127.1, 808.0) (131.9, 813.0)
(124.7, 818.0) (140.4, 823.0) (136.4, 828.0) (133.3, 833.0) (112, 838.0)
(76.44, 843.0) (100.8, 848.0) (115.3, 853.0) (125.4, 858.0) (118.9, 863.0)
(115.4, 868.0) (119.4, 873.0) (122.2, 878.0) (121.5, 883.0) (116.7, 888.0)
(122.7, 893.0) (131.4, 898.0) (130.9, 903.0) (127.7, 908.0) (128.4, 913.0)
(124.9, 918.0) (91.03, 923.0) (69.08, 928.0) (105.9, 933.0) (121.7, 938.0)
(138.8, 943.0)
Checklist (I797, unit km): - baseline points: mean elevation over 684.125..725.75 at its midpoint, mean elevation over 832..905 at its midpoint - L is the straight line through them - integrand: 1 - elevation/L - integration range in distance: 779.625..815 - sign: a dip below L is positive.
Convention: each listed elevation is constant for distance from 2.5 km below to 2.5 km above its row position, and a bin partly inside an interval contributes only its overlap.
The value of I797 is -1.02 km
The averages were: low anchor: 118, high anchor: 117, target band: 121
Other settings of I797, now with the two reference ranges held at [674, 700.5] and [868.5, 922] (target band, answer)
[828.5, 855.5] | 2.7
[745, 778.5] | 3.1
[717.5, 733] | 0.8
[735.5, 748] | 0.7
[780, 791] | 0.5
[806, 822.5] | -1.1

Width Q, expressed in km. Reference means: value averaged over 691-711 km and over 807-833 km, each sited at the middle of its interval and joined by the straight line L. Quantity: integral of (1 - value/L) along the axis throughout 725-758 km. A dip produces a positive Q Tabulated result 3.4 km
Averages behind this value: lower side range 122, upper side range 133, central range 112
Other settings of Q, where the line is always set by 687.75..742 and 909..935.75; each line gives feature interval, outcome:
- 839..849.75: 1.8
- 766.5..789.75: 0.5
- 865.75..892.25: -2.8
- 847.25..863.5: -1.0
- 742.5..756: 0.6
